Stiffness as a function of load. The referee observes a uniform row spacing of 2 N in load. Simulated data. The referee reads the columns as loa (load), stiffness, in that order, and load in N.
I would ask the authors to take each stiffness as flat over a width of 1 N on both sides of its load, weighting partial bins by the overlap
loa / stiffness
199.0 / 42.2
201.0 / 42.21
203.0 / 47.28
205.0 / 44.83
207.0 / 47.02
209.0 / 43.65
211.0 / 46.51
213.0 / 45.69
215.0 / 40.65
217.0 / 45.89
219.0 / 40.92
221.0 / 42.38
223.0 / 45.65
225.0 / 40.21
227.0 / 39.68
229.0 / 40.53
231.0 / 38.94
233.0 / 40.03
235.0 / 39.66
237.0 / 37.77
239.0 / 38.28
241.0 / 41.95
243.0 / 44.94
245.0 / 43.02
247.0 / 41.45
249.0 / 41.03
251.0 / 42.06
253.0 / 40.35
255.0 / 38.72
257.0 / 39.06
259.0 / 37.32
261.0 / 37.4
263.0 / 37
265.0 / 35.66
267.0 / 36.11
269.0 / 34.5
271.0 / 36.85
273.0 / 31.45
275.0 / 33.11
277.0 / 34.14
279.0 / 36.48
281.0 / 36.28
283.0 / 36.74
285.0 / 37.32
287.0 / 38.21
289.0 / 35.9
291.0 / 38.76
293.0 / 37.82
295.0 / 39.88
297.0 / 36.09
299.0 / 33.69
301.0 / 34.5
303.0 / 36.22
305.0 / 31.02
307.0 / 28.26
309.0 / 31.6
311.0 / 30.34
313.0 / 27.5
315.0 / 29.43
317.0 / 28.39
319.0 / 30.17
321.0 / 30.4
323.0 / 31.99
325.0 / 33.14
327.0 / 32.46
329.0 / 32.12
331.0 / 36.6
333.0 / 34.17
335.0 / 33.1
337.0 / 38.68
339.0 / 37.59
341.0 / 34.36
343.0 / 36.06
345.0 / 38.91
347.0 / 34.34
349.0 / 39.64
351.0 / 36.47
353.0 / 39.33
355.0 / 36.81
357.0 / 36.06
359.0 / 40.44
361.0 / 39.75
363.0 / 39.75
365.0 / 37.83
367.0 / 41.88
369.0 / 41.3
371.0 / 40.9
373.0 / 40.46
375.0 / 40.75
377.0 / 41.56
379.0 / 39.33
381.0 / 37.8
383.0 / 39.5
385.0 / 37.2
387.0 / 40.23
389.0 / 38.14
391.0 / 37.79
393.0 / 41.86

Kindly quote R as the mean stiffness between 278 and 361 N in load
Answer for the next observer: 34.9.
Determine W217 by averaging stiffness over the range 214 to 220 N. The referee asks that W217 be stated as 42.5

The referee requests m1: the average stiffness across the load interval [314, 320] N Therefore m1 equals 29.3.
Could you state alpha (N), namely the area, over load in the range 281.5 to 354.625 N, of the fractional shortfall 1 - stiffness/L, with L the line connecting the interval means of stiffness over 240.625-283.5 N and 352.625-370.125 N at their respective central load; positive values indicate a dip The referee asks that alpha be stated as 7.9 N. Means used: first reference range 37.9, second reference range 39.2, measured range 34.5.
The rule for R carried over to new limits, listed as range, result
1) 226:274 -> 38.9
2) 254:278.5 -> 36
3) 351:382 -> 39.5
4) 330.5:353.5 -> 36.5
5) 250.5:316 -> 35.4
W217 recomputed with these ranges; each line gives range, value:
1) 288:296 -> 38.1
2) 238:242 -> 40.1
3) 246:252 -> 41.5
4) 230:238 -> 39.1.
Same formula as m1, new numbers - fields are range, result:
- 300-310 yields 32.3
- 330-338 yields 35.6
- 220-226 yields 42.7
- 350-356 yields 37.5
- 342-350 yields 37.2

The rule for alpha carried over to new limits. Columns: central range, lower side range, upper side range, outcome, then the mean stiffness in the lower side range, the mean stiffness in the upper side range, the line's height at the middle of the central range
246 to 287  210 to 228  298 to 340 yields 0.9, 43.1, 32.4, 38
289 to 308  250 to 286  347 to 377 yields 1.2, 36.7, 39.3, 37.5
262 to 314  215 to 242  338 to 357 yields 5.5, 40.9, 37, 39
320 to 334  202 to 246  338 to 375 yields 2.3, 42.5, 38.5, 39.4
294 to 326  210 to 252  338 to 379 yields 6.3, 41.8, 38.7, 39.9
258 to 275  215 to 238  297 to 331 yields 0.5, 41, 31.6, 36.7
